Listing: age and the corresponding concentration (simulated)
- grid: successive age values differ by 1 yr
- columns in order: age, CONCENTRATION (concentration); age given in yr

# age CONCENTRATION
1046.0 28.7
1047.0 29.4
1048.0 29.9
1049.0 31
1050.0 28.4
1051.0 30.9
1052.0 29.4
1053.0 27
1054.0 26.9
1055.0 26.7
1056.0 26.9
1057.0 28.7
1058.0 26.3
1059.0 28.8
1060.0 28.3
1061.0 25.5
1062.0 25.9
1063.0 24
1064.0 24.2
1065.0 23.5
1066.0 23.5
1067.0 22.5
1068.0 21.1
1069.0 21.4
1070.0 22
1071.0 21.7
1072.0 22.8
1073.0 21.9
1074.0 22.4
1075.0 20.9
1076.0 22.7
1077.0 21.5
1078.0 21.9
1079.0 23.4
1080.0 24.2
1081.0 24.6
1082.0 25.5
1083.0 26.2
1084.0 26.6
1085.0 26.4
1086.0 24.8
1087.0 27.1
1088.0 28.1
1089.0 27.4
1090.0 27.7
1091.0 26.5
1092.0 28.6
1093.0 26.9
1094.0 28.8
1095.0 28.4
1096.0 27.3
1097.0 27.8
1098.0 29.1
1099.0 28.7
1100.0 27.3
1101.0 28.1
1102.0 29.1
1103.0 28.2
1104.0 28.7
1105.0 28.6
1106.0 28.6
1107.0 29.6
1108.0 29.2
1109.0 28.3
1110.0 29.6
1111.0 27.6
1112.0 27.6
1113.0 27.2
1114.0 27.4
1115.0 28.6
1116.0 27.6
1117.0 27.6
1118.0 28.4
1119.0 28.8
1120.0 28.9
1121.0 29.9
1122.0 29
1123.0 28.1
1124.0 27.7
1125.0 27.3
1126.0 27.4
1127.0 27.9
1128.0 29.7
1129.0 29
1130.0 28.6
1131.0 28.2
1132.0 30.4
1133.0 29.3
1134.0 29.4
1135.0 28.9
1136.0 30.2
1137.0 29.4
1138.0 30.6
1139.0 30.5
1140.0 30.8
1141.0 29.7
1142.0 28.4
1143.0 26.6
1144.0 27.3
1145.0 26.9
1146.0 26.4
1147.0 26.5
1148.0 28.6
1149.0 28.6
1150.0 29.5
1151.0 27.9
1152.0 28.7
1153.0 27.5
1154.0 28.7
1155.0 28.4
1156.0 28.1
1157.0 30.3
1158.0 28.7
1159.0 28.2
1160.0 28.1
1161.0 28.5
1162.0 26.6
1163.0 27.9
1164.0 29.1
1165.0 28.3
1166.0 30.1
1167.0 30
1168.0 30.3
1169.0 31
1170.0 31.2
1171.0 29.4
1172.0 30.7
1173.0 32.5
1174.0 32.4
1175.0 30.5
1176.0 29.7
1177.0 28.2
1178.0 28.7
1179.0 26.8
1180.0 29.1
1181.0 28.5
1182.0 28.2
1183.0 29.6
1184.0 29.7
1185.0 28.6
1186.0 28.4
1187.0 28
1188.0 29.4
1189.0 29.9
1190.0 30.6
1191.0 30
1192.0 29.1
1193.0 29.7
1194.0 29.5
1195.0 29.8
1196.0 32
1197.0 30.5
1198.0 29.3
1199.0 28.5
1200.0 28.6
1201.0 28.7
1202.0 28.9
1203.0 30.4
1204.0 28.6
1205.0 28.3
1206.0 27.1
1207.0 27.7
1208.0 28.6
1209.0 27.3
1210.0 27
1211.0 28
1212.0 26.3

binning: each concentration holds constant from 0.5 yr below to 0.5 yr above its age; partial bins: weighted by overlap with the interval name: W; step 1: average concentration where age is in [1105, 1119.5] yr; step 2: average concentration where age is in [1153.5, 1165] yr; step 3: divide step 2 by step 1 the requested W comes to 1.0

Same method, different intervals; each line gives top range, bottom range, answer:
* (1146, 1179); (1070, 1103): 1.13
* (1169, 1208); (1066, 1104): 1.16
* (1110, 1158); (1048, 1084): 1.14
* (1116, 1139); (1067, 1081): 1.30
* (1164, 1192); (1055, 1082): 1.24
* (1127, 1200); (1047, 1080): 1.16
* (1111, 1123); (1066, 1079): 1.28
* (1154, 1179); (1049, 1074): 1.16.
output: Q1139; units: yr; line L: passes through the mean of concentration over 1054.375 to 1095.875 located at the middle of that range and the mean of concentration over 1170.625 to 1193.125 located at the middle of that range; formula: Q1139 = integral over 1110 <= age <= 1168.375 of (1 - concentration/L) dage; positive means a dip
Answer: -1.83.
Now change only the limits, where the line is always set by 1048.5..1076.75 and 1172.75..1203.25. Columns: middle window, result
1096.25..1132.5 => -2.03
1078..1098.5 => -0.48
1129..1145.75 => -0.80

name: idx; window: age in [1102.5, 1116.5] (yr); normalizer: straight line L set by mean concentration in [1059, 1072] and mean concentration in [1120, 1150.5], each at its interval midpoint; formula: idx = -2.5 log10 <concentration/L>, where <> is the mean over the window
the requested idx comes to -0.06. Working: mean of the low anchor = 23.8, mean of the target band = 28.3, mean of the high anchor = 28.7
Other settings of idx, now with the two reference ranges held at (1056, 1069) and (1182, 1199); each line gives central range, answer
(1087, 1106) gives -0.07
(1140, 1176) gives -0.02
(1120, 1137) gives -0.06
